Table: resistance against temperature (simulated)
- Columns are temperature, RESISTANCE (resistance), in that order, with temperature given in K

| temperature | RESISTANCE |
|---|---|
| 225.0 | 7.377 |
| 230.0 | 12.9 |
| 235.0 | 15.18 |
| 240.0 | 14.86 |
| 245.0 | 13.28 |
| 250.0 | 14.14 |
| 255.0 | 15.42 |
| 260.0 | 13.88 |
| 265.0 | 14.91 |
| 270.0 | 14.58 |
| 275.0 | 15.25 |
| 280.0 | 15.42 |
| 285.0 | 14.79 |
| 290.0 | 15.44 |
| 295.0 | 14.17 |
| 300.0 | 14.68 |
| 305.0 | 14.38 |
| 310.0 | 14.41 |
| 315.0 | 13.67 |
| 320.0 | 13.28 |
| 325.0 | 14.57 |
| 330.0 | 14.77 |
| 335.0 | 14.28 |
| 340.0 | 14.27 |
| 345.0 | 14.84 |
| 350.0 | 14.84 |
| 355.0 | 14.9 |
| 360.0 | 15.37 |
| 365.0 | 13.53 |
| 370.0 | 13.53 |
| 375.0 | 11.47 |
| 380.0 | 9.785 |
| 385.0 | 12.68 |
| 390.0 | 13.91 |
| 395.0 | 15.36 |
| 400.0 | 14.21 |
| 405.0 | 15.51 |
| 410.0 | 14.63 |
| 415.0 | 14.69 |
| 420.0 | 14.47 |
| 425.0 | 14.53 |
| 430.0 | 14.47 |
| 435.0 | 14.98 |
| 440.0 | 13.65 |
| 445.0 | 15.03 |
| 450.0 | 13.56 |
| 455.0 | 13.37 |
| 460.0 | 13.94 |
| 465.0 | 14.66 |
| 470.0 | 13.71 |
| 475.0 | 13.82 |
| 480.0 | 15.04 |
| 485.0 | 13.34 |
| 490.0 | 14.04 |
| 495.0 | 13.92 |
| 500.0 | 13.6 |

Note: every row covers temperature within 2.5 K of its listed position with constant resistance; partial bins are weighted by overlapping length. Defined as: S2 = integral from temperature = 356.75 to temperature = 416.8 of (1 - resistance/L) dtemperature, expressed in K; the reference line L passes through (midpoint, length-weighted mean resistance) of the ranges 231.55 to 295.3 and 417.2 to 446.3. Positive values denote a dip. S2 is 3.4 K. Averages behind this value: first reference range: 14.7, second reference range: 14.5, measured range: 13.7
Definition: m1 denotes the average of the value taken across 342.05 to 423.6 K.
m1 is 14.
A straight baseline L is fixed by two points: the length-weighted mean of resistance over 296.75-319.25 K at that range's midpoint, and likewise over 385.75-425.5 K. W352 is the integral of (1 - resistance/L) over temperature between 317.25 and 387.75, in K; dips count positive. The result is 3.18 K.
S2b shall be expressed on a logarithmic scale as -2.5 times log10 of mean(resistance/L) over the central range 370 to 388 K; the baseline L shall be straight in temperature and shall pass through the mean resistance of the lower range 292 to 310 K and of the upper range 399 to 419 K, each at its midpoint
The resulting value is 0.25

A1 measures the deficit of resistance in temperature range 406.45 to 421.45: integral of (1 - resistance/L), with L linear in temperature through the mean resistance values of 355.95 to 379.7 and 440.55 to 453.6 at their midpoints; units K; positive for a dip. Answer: -1.0 K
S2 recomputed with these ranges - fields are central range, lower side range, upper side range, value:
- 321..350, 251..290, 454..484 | 0.3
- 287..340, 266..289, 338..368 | 1.7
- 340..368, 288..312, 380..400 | -1.4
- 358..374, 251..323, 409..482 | 0.6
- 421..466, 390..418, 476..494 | 0.7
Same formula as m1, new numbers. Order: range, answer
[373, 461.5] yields 13.9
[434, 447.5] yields 14.5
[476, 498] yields 14.1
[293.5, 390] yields 13.9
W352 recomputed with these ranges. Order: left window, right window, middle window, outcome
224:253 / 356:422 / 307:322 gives -0.3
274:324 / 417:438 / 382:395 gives 0.9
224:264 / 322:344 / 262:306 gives -2.6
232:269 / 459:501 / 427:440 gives -0.4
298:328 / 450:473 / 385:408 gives -0.8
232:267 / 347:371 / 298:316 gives 0.2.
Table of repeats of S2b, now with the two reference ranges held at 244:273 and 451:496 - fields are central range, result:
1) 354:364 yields -0.05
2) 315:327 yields 0.04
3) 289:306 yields -0.02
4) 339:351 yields -0.03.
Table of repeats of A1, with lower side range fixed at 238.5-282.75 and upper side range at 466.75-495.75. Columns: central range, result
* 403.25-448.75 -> -1.5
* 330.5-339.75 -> 0.0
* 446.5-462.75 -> 0.4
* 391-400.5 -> -0.3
